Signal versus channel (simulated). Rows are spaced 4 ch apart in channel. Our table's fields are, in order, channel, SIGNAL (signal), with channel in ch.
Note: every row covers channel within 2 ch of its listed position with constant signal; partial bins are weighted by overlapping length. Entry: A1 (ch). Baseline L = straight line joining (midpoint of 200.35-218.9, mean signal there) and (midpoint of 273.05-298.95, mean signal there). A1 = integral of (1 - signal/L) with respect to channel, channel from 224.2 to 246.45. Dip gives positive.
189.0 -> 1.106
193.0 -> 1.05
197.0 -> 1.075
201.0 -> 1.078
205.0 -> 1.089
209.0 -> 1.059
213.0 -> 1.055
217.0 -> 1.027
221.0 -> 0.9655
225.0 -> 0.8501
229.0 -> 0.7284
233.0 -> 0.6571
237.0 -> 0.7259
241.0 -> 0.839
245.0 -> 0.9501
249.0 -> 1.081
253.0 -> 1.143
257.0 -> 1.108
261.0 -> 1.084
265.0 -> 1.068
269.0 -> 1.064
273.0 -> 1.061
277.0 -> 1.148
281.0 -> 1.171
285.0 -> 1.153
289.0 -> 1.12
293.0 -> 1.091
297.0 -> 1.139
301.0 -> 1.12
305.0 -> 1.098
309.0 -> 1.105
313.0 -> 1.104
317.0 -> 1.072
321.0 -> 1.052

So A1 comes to 6.15 ch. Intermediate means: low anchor 1.06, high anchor 1.13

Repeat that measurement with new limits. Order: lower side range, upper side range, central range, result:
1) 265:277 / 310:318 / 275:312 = -1.4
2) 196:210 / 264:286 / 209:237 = 5.2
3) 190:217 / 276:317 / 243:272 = 0.7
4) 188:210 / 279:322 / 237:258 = 2.0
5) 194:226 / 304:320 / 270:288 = -0.9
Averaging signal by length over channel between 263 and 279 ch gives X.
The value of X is 1.09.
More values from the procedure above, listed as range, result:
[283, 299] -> 1.13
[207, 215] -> 1.06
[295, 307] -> 1.12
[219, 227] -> 0.908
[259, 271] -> 1.07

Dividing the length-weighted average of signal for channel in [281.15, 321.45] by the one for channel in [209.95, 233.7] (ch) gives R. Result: 1.23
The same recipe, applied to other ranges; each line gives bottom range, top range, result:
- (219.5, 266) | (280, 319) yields 1.20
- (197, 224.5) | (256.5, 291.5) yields 1.07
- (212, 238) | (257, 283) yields 1.29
